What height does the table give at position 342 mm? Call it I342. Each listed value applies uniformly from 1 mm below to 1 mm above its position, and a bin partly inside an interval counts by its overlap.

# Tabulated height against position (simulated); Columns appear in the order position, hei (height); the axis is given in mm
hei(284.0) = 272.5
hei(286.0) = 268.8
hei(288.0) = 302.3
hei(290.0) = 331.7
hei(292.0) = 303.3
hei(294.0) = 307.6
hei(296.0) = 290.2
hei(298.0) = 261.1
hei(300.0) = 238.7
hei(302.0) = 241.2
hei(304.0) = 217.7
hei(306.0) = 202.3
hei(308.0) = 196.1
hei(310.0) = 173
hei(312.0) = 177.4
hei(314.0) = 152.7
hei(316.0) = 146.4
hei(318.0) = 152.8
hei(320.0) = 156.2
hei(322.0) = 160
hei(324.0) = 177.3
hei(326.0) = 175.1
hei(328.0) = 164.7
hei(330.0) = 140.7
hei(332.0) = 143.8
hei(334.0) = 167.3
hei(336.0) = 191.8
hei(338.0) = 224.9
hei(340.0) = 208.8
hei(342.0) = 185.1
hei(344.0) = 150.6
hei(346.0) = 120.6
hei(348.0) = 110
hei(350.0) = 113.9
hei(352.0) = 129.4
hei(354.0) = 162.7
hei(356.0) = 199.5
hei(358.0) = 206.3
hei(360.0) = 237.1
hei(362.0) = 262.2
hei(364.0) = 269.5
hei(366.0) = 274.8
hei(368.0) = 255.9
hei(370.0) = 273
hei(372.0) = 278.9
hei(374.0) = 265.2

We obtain 185.1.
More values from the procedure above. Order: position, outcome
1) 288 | 302.3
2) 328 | 164.7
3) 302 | 241.2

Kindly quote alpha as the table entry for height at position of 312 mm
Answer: 177.4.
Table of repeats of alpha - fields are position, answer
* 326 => 175.1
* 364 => 269.5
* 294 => 307.6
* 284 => 272.5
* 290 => 331.7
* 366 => 274.8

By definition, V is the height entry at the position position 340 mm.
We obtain 208.8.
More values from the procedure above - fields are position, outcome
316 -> 146.4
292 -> 303.3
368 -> 255.9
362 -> 262.2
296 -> 290.2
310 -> 173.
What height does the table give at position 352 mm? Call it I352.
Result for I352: 129.4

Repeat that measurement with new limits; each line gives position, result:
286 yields 268.8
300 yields 238.7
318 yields 152.8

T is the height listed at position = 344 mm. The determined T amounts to 150.6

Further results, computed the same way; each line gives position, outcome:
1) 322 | 160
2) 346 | 120.6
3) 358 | 206.3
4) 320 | 156.2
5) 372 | 278.9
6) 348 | 110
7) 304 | 217.7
